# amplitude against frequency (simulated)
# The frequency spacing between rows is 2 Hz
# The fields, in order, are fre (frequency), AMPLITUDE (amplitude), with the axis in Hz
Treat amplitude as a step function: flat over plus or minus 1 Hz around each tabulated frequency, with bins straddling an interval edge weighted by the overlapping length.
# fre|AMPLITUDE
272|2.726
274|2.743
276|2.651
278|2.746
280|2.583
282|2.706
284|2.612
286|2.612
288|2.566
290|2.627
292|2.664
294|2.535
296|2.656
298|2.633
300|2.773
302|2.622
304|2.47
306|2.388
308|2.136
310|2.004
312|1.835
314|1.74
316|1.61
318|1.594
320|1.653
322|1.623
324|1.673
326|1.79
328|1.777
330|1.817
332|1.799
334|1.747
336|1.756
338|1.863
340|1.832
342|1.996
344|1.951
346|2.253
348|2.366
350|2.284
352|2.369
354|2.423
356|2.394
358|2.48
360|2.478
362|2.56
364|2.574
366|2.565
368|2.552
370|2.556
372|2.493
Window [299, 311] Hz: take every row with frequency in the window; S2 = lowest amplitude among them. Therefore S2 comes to 2.004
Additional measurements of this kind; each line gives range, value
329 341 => 1.747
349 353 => 2.284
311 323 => 1.594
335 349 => 1.756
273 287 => 2.583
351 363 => 2.369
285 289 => 2.566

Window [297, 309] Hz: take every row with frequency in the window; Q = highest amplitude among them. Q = 2.773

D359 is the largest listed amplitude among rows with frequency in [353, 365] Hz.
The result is 2.574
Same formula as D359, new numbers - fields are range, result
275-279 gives 2.746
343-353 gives 2.369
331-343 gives 1.996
